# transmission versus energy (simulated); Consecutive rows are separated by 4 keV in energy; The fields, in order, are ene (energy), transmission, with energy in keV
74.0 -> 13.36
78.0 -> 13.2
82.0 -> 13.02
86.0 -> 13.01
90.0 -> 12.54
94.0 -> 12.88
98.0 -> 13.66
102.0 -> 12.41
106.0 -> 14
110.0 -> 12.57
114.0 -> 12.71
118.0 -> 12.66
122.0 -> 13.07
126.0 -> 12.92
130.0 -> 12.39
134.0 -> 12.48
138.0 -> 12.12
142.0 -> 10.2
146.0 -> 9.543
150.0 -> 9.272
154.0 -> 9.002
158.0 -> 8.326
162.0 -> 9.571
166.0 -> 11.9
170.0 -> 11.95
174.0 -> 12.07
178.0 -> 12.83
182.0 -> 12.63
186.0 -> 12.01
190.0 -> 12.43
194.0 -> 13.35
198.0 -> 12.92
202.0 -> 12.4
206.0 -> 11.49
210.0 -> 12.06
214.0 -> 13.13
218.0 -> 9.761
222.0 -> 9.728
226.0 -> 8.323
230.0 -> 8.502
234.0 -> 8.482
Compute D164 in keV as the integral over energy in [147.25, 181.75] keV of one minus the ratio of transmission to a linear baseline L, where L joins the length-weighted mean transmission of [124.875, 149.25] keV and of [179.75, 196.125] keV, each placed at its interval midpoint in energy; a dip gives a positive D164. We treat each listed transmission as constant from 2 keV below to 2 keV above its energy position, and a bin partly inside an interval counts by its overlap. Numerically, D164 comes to 4.0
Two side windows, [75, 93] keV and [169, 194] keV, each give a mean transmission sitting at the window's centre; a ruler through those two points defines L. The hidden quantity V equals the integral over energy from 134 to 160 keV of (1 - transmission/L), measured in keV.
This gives 5.5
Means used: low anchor 13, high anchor 12.4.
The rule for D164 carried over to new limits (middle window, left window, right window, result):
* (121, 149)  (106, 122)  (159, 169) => 0.6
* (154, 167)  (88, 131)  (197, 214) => 3.0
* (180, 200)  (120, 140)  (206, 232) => -2.9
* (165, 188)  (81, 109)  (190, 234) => -1.1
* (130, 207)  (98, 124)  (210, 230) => 0.3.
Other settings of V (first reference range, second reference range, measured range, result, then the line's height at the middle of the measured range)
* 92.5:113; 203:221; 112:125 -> 0.0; 12.9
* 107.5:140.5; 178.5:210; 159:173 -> 1.7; 12.5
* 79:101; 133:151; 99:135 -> -3.2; 11.8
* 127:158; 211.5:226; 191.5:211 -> -3.5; 10.6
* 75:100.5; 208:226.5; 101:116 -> -0.3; 12.7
